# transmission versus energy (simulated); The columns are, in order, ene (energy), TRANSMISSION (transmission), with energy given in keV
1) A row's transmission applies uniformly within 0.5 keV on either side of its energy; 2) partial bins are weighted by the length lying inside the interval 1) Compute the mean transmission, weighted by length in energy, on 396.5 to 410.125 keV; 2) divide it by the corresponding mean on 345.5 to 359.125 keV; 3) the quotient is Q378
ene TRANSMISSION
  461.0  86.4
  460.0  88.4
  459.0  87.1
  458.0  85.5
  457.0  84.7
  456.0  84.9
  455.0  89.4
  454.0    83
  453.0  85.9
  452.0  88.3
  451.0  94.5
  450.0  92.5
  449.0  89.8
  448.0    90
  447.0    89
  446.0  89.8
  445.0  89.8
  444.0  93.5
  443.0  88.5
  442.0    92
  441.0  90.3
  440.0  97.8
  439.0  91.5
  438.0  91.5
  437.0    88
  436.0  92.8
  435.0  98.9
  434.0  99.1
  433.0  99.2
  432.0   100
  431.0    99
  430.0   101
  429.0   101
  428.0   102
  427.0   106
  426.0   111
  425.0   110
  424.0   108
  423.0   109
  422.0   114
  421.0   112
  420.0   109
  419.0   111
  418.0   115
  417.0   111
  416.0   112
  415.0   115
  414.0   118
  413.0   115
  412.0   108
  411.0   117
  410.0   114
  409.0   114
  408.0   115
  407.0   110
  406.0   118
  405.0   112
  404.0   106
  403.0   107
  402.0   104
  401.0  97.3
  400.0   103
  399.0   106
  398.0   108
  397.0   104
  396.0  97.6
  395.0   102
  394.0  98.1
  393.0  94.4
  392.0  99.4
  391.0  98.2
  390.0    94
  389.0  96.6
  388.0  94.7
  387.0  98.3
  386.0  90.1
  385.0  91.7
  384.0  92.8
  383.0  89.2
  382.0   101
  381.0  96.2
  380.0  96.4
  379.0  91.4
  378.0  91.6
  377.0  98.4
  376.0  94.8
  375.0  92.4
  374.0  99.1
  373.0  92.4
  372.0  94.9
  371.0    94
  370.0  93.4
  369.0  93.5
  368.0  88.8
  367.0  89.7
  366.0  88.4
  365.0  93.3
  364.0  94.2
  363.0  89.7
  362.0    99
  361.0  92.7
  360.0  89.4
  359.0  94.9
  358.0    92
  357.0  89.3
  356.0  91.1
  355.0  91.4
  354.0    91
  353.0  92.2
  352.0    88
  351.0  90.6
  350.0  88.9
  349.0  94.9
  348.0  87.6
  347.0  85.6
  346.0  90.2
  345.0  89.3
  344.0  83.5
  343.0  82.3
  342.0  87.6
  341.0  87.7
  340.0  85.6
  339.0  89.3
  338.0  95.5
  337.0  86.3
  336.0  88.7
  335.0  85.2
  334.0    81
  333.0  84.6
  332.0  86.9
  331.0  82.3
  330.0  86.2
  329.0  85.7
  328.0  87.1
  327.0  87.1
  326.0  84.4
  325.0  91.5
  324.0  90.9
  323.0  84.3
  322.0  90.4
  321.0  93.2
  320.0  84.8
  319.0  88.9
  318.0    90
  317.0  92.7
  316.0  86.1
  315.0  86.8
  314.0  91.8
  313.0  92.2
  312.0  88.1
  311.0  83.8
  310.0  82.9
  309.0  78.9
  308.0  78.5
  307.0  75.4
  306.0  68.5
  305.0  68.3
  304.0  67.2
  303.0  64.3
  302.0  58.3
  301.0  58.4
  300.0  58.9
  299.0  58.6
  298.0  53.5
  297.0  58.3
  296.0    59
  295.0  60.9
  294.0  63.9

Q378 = 1.20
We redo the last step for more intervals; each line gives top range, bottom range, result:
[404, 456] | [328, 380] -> 1.13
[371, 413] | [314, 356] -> 1.14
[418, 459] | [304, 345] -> 1.13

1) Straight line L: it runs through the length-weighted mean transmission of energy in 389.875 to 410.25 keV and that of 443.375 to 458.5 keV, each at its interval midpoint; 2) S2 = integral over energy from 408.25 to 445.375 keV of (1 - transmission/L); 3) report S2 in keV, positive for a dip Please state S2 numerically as -2.9 keV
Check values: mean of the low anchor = 105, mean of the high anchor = 88.7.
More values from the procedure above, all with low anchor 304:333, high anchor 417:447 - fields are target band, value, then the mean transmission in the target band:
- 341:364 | -0.1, 90.1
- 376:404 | -1.0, 97.9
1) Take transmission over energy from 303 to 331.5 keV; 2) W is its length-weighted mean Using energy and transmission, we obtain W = 84.2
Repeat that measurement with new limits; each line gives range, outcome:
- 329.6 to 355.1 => 87.7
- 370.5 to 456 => 100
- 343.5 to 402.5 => 94.1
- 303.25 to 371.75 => 87.5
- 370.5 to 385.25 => 94.5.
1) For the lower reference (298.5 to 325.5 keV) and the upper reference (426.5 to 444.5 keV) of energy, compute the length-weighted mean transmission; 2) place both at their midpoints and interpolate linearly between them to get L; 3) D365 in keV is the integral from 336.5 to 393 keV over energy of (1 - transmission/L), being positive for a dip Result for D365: -3.42 keV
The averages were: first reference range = 79.8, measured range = 92.1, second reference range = 96.2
